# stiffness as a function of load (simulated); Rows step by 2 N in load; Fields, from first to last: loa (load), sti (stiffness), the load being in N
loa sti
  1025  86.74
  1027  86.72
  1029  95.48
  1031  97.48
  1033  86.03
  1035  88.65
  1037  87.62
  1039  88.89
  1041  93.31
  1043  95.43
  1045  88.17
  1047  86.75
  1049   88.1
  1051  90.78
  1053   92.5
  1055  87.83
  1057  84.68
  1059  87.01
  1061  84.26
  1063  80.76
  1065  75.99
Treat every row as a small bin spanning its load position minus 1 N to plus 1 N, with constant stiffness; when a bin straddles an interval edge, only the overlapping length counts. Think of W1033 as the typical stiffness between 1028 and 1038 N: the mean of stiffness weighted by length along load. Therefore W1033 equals 91.1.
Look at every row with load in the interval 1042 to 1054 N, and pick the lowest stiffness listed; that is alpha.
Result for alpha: 86.75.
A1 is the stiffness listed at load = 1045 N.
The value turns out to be 88.17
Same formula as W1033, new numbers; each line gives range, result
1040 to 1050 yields 90.4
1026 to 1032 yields 93.2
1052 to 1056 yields 90.2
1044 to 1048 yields 87.5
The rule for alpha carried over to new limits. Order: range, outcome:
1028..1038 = 86.03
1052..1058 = 84.68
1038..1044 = 88.89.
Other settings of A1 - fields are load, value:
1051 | 90.78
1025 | 86.74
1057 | 84.68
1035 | 88.65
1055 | 87.83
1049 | 88.1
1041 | 93.31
